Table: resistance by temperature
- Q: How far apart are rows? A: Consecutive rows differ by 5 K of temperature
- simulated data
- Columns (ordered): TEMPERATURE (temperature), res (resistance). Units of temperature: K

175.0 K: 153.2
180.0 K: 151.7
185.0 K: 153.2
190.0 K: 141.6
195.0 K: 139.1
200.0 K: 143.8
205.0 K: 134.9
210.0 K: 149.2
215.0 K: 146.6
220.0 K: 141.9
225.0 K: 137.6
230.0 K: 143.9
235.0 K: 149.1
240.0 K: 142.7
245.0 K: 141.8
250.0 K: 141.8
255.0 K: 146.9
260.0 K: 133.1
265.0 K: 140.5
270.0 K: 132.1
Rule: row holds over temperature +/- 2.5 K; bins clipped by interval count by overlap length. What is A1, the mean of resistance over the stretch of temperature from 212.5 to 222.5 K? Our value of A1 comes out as 144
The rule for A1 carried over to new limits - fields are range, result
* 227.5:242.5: 145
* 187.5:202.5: 142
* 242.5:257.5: 144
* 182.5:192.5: 147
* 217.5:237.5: 143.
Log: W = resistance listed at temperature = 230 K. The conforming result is 143.9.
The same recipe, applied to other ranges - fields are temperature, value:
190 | 141.6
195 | 139.1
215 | 146.6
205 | 134.9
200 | 143.8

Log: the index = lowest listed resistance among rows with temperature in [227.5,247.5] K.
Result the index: 141.8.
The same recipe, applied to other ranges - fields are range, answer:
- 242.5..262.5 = 133.1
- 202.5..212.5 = 134.9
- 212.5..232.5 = 137.6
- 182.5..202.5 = 139.1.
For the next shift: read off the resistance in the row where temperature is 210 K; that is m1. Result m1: 149.2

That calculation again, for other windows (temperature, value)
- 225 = 137.6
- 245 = 141.8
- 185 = 153.2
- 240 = 142.7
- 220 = 141.9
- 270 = 132.1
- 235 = 149.1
